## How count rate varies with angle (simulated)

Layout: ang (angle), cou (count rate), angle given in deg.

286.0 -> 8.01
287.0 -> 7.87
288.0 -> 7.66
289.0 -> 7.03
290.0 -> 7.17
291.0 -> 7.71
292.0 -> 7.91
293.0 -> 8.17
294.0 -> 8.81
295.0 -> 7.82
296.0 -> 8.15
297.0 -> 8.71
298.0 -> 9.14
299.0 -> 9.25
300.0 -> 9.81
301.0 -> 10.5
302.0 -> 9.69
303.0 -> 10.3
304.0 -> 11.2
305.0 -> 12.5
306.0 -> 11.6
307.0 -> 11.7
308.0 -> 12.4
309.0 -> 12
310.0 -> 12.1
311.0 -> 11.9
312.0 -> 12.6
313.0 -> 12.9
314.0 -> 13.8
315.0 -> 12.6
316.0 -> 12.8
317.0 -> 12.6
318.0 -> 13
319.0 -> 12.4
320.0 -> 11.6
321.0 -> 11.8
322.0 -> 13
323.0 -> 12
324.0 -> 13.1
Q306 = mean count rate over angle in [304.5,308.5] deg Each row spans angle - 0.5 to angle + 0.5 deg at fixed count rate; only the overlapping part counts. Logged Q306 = 12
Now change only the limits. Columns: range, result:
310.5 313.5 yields 12.5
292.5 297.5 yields 8.33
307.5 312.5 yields 12.2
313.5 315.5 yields 13.2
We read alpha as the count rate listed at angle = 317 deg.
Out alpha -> 12.6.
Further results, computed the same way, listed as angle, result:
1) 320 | 11.6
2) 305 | 12.5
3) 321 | 11.8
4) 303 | 10.3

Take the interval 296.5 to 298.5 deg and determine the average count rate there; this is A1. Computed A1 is 8.93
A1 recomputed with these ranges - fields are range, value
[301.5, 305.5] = 10.9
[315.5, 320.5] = 12.5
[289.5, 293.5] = 7.74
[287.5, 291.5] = 7.39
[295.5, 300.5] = 9.01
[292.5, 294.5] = 8.49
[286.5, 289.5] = 7.52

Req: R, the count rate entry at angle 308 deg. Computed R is 12.4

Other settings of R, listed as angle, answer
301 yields 10.5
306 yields 11.6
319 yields 12.4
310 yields 12.1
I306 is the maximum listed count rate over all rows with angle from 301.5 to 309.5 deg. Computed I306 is 12.5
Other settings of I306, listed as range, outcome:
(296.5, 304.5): 11.2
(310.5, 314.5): 13.8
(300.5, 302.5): 10.5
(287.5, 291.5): 7.71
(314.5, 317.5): 12.8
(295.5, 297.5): 8.71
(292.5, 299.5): 9.25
